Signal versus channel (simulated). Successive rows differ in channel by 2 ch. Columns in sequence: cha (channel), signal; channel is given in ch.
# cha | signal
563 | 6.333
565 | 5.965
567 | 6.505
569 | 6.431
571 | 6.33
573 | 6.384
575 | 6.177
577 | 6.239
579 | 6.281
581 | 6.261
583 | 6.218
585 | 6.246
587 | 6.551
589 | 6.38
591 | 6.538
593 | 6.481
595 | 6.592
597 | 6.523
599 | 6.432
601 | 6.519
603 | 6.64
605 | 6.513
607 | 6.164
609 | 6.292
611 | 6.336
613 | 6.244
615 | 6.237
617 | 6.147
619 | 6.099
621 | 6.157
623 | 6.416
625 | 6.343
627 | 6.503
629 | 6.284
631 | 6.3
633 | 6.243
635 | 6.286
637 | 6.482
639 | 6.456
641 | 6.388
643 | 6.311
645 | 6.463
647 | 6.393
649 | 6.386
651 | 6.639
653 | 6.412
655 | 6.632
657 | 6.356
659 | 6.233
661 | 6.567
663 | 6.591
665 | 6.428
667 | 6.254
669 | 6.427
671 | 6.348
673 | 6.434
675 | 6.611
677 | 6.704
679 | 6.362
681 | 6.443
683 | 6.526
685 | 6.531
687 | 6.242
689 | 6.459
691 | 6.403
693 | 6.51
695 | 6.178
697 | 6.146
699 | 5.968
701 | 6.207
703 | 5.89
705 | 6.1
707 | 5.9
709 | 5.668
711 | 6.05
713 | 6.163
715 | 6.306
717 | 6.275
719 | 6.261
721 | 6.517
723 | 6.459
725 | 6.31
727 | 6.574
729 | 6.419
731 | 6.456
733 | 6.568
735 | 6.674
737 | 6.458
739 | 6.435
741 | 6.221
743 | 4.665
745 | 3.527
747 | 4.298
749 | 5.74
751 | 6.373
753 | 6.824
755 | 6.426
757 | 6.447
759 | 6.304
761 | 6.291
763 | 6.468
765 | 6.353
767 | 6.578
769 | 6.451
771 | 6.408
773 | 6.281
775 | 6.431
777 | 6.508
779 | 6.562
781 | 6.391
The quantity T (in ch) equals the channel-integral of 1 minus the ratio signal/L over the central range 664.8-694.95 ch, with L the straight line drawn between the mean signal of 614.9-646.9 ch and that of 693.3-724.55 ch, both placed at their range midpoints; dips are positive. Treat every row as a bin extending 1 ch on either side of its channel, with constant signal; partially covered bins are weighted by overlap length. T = -1.1 ch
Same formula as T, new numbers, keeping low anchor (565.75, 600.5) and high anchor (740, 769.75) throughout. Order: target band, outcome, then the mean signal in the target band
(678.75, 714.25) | -0.7 ch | 6.21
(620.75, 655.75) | -0.9 ch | 6.4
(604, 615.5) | 0.0 ch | 6.3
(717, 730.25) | -0.9 ch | 6.41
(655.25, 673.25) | -0.7 ch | 6.41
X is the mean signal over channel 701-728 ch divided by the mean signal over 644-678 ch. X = 0.96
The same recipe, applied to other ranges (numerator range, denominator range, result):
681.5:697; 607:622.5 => 1.03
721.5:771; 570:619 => 0.97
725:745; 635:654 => 0.95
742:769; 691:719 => 0.96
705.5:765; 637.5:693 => 0.95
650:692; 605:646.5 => 1.02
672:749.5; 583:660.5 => 0.96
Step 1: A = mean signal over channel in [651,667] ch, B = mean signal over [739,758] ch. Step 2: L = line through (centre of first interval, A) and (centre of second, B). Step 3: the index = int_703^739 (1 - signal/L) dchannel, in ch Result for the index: -2.4 ch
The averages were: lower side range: 6.46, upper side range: 5.66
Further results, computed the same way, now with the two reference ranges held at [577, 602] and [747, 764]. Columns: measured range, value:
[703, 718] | 0.6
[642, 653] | -0.1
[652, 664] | -0.2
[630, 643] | 0.0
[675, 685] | -0.3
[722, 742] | -0.6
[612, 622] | 0.3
